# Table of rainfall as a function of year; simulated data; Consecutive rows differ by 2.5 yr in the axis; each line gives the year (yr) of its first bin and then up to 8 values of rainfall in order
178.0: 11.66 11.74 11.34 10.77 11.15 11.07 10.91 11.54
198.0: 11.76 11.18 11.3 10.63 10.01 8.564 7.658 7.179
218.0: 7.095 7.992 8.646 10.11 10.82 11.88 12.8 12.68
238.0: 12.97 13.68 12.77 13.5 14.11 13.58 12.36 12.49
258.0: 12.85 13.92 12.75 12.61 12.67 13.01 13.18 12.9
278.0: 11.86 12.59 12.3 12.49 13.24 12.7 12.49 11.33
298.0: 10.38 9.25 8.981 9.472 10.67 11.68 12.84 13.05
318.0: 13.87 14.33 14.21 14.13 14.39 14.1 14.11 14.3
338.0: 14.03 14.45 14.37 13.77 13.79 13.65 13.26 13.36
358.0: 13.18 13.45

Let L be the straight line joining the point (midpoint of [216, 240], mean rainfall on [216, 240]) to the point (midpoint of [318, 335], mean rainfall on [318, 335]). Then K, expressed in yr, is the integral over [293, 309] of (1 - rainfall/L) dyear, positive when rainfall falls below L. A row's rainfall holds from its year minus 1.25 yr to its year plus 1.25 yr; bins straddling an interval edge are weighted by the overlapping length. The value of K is 3.7 yr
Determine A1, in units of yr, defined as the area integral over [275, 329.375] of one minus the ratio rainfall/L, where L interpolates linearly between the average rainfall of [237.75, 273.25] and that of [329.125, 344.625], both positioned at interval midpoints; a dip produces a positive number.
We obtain 6.00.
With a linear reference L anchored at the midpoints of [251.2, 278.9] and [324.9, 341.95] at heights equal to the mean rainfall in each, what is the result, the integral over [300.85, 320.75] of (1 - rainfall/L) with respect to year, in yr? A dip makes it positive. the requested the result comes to 3.1 yr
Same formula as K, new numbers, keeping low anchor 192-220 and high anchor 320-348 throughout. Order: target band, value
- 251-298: -2.02 yr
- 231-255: -4.52 yr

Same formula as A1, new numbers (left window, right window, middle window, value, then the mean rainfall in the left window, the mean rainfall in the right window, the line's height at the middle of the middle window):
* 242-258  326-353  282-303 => 3.03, 13.1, 14.1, 13.6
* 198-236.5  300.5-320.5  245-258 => -3.24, 9.95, 11.5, 10.5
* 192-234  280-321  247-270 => -4.42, 9.98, 11.8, 10.9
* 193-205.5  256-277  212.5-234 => 4.60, 11.3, 13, 11.9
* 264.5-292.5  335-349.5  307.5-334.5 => 0.31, 12.7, 14.1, 13.6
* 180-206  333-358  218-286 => 0.01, 11.2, 13.9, 12.2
